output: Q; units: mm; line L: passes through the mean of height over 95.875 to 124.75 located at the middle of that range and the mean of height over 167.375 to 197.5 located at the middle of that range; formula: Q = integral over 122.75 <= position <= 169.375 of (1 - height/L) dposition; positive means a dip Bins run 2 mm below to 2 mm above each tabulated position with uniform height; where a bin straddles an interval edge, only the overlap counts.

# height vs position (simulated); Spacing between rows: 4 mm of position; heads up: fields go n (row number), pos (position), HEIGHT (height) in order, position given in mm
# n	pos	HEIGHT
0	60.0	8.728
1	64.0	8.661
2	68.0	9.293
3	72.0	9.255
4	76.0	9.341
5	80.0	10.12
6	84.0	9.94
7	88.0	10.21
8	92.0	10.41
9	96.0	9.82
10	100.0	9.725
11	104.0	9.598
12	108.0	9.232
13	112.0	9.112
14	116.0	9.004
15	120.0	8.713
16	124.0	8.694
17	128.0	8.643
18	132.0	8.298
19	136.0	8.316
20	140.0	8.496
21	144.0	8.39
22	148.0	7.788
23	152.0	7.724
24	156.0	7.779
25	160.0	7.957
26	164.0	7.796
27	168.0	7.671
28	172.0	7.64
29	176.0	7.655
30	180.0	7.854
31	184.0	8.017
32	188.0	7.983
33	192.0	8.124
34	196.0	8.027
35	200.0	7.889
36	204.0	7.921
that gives 2.4 mm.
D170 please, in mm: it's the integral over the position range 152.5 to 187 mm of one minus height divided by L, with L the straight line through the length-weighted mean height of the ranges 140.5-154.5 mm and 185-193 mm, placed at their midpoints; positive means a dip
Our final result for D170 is 0.99 mm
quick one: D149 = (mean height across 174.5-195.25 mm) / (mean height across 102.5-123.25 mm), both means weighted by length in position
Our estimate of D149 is 0.87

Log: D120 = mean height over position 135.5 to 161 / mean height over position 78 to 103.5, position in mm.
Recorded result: 0.80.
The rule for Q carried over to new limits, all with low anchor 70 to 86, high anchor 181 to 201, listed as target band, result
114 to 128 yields 0.4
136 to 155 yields 1.3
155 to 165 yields 0.7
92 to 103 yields -0.6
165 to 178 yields 1.0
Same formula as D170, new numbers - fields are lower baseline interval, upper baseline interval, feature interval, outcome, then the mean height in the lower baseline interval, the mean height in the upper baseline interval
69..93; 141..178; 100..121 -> -0.28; 9.83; 7.84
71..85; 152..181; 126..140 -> 0.08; 9.67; 7.76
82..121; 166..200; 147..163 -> 1.23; 9.6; 7.87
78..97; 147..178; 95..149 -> 1.09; 10.1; 7.75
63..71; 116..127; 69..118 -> -4.03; 9.05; 8.75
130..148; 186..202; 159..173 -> 0.69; 8.31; 8.01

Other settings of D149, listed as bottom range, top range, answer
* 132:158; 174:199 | 0.98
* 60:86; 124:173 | 0.86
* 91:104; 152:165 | 0.79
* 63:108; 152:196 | 0.81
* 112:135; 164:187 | 0.89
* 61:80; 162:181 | 0.84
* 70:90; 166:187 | 0.80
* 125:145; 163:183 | 0.92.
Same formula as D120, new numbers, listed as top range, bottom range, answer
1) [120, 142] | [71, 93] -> 0.86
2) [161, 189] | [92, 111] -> 0.81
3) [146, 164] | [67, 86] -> 0.81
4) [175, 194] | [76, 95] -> 0.79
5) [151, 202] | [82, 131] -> 0.84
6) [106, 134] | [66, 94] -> 0.90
